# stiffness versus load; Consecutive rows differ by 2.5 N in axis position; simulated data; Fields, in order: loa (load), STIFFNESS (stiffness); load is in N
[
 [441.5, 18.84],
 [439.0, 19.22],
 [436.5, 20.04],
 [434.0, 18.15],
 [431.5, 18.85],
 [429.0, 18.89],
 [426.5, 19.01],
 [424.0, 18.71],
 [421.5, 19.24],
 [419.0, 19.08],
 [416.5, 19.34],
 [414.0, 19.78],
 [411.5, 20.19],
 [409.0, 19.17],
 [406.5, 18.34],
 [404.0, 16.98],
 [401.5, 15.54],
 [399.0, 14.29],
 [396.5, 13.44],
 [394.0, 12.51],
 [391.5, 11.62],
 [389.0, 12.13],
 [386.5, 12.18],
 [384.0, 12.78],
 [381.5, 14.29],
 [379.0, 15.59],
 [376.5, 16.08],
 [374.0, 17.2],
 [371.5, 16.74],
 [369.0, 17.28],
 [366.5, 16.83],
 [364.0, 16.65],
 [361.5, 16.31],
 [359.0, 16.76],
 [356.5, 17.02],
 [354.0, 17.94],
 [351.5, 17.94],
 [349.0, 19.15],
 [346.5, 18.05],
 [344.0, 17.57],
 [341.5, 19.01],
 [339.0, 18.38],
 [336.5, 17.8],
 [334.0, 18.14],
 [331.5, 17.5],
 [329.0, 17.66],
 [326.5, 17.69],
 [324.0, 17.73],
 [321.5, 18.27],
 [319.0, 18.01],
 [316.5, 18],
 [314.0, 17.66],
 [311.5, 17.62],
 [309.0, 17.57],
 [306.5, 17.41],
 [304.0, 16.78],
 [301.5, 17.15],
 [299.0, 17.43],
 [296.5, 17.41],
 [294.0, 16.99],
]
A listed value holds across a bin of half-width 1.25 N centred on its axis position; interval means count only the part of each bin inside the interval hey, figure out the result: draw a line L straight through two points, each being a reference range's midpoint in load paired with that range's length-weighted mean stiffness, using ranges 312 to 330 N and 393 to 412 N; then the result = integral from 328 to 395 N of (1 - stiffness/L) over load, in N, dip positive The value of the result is 2.8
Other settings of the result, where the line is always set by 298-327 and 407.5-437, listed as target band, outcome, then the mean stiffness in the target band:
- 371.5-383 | 1.68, 15.8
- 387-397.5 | 3.56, 12.4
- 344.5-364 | 0.72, 17.5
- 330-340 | 0.00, 17.9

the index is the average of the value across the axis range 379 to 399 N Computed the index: 13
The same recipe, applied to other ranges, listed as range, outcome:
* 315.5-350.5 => 18.1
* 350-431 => 16.6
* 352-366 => 17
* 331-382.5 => 17.3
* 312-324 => 17.9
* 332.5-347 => 18.2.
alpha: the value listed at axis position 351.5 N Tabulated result 17.94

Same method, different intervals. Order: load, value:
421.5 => 19.24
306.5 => 17.41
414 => 19.78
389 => 12.13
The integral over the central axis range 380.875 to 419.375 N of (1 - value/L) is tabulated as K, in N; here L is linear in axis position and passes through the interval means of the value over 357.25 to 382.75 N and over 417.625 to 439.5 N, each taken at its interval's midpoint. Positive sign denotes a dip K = 4.6 N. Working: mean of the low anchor 16.4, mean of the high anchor 19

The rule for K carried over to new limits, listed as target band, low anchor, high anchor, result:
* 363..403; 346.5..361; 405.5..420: 8.2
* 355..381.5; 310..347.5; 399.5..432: 2.5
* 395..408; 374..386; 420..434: 0.8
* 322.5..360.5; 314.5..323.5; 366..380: -1.0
